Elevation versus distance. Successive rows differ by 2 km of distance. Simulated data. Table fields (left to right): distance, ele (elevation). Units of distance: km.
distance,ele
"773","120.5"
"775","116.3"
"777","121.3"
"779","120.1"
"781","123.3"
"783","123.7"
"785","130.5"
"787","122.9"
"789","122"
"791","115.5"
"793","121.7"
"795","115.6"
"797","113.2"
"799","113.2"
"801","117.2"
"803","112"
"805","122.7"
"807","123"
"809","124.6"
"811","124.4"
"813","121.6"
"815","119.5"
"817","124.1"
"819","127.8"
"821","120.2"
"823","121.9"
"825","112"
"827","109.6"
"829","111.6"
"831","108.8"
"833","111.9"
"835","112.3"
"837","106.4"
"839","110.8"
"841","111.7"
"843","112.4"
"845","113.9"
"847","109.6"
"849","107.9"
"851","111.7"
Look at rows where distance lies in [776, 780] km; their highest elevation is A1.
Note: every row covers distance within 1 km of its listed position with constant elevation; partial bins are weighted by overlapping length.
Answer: 121.3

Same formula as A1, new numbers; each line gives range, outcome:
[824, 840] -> 112.3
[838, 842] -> 111.7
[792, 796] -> 121.7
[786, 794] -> 122.9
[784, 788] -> 130.5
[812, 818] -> 124.1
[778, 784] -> 123.7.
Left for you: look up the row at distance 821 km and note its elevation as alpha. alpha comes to 120.2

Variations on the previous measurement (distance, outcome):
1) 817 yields 124.1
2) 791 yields 115.5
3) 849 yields 107.9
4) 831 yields 108.8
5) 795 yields 115.6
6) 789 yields 122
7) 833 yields 111.9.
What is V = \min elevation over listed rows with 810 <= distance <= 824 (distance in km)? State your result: 119.5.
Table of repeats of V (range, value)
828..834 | 108.8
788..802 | 113.2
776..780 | 120.1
